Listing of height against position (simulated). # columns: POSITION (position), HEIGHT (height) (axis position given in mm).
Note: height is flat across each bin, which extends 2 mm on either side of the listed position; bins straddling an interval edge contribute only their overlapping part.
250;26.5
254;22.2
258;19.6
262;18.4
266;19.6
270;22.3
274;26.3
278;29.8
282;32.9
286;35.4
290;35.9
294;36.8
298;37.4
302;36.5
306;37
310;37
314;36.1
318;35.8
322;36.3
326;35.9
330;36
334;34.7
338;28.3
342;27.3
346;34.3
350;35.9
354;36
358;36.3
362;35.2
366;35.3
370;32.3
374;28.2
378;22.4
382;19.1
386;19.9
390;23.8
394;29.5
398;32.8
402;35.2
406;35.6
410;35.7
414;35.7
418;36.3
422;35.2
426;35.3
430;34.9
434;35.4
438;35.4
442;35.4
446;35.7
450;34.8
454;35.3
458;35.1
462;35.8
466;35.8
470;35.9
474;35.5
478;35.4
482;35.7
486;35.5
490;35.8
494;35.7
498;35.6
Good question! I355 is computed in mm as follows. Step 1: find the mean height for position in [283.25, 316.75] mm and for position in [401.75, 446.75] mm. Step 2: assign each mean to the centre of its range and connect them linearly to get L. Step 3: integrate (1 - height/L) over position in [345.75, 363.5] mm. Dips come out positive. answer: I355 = 0.2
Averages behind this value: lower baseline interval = 36.4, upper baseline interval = 35.5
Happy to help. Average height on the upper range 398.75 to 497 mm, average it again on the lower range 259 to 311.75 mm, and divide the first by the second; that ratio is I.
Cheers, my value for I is 1.15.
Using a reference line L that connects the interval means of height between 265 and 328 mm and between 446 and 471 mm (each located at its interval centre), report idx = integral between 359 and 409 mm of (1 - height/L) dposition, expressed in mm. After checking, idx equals 7.4 mm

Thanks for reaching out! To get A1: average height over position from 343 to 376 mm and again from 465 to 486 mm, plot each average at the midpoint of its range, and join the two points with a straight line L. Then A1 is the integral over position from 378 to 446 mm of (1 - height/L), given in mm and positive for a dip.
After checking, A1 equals 5.4 mm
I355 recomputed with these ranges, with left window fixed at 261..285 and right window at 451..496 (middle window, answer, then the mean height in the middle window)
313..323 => -2.95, 36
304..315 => -3.75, 36.8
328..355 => -3.82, 33.1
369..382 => 1.99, 26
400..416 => -1.60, 35.6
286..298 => -4.44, 36.4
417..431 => -0.97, 35.4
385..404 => 1.80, 28.7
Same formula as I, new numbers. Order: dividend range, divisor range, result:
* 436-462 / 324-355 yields 1.06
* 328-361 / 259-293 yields 1.22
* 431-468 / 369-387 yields 1.46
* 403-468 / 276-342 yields 1.02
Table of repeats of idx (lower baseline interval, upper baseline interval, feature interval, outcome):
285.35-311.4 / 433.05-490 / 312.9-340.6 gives 1.4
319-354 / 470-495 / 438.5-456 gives -0.1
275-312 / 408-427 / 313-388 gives 7.6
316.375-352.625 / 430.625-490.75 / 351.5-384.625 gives 3.7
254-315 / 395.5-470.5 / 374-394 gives 6.4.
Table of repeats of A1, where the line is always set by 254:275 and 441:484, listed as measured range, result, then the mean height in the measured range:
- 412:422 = -1.13 mm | 35.8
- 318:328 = -4.23 mm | 36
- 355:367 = -3.23 mm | 35.7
